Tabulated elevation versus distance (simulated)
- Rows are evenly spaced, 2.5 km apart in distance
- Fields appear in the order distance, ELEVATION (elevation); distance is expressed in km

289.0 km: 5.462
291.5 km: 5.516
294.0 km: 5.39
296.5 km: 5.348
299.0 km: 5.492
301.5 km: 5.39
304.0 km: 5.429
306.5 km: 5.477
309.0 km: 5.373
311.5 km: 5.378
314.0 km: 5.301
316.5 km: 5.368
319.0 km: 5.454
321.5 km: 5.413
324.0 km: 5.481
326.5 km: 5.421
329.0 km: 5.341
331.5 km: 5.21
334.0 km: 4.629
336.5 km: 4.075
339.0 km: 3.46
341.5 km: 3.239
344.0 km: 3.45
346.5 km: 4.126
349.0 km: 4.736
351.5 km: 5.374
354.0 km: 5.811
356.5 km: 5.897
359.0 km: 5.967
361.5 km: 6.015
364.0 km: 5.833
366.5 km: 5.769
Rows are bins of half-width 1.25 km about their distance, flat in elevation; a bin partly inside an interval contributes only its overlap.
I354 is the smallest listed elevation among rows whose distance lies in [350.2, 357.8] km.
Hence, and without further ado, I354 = 5.374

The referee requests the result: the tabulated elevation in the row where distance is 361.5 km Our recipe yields 6.015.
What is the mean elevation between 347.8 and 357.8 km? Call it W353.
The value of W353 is 5.46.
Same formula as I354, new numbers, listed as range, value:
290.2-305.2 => 5.348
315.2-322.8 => 5.368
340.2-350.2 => 3.239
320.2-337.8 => 4.075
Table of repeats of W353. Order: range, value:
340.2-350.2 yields 3.88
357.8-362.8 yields 5.99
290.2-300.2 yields 5.44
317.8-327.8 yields 5.44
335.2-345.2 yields 3.56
